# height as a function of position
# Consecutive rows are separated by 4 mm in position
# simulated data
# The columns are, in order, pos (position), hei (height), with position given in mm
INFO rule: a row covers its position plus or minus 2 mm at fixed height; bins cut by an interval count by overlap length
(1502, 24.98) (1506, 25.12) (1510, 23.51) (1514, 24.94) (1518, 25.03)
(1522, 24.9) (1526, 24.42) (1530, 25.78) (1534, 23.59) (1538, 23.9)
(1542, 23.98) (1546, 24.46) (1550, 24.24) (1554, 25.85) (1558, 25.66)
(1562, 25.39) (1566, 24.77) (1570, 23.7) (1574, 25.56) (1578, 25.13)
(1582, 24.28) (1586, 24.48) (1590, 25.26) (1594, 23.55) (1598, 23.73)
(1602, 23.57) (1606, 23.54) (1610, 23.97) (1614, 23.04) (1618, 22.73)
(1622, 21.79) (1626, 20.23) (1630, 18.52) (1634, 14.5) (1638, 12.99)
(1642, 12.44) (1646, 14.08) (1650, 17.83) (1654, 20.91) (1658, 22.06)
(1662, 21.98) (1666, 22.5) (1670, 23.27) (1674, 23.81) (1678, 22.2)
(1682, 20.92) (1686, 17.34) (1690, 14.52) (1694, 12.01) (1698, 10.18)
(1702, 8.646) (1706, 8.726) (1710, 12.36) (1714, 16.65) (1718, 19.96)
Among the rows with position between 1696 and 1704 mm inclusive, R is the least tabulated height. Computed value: 8.646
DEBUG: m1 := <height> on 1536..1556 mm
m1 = 24.5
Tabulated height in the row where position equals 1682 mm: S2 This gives 20.92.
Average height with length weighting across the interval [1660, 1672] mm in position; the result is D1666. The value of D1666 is 22.6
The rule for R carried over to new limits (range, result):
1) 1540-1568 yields 23.98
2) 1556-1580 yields 23.7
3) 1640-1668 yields 12.44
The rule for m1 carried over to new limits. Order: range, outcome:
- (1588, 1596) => 24.4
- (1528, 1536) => 24.7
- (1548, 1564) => 25.3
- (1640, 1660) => 17.5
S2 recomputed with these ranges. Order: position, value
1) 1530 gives 25.78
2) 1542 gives 23.98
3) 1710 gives 12.36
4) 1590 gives 25.26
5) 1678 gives 22.2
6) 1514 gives 24.94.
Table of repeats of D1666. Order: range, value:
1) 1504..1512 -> 24.3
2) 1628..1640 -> 15.3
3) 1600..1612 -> 23.7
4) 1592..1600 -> 23.6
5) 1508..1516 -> 24.2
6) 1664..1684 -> 22.5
